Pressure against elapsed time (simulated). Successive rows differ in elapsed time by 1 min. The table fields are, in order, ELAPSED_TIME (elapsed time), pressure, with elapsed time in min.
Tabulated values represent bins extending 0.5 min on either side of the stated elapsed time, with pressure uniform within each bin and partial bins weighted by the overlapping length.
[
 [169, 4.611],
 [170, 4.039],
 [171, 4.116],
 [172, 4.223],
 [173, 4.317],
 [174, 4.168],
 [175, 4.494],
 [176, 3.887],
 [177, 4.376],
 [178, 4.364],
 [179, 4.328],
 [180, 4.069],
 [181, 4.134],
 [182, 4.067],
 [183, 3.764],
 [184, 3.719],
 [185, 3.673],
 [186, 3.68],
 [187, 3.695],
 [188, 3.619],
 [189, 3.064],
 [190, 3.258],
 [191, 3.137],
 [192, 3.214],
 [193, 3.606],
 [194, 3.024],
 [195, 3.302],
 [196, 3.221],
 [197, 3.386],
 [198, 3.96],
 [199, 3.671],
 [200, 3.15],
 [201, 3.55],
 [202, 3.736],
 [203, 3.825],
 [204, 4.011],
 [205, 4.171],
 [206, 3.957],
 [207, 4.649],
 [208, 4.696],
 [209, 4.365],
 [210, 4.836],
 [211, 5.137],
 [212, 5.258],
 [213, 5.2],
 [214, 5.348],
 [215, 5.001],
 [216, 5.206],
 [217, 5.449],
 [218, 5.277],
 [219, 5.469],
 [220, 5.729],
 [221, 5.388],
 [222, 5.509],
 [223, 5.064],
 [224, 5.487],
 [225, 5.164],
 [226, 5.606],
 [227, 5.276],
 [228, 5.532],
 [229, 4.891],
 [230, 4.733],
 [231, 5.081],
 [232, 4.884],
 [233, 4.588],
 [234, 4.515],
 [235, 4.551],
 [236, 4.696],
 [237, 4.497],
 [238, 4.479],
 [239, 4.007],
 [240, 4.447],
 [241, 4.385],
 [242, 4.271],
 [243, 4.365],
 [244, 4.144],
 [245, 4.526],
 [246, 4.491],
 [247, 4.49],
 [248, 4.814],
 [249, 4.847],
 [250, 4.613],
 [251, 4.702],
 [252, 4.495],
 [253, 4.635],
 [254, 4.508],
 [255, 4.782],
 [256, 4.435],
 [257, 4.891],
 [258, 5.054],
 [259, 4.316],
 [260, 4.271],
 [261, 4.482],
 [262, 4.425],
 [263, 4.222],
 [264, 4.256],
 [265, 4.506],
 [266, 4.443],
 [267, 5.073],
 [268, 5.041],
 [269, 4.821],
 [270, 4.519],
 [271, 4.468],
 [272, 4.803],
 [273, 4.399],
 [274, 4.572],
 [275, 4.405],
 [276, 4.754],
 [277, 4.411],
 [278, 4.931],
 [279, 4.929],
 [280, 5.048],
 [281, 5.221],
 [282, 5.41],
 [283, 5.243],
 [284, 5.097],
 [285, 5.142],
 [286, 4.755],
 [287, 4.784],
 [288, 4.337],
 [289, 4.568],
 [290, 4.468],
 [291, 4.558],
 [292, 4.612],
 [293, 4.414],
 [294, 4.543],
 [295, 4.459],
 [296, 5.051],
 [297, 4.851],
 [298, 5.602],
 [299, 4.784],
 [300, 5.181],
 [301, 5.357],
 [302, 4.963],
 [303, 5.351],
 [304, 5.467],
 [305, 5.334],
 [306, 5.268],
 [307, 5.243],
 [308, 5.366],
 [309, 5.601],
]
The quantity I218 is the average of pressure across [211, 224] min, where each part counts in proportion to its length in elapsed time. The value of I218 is 5.32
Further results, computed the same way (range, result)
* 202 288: 4.76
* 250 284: 4.69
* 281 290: 4.91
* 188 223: 4.29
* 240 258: 4.56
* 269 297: 4.74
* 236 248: 4.4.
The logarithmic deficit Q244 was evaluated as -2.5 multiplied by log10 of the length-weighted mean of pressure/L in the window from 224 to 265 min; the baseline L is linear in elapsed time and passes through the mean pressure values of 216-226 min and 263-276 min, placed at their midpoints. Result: 0.08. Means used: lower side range 5.39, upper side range 4.6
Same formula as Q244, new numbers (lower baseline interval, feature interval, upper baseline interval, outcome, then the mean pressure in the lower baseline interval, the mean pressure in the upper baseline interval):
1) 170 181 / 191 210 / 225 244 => 0.178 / 4.22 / 4.71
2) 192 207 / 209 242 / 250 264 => -0.234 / 3.63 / 4.55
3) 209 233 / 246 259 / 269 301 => 0.076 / 5.21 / 4.79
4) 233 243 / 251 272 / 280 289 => 0.027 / 4.43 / 4.98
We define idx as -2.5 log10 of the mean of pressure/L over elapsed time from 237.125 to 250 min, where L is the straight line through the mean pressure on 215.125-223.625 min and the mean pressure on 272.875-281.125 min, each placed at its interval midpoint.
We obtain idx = 0.15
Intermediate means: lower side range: 5.37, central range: 4.45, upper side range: 4.73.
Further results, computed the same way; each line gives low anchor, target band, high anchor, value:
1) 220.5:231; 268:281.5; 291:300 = 0.05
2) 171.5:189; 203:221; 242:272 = -0.16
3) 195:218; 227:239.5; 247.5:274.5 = -0.06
